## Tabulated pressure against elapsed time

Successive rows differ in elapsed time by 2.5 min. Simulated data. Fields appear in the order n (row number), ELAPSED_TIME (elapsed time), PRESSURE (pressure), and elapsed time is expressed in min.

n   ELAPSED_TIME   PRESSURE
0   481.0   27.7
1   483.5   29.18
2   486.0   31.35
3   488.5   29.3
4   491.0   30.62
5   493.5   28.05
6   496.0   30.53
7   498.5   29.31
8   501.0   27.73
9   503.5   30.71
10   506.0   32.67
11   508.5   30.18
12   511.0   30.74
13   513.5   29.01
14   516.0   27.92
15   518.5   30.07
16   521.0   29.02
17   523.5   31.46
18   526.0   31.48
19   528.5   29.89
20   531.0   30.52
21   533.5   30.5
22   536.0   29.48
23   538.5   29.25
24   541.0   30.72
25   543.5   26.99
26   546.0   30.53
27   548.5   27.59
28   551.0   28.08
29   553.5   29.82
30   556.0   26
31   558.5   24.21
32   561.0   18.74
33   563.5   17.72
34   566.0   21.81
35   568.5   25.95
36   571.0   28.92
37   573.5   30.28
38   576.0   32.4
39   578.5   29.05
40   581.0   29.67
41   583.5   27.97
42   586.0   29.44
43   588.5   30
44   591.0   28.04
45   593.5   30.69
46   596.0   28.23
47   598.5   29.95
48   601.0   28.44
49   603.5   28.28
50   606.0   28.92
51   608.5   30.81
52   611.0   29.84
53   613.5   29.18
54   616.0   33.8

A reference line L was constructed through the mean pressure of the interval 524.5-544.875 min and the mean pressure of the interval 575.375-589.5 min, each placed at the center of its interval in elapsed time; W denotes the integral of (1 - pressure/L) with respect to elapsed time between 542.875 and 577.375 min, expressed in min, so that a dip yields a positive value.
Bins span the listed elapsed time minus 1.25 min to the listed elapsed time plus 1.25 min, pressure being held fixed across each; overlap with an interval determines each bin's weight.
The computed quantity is 3.9 min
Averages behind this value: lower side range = 29.9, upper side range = 29.6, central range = 26.4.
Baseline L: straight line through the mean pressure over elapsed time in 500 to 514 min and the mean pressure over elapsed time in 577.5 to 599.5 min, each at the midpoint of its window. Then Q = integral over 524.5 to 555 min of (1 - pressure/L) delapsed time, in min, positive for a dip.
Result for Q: 0.3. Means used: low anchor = 30.3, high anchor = 29.2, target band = 29.6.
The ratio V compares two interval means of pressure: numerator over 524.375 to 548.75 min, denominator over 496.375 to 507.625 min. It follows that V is 0.99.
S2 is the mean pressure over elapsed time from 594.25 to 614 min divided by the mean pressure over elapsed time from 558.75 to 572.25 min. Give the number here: 1.29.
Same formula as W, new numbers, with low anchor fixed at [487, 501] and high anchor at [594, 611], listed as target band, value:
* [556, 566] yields 2.8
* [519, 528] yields -0.4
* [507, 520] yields -0.1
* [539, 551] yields 0.2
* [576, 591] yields -0.1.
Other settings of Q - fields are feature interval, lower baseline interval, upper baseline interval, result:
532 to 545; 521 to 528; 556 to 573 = -0.5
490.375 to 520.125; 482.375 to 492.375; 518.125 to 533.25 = 0.5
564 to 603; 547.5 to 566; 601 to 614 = -2.2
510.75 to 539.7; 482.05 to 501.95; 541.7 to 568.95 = -2.8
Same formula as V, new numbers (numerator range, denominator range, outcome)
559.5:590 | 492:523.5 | 0.90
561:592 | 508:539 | 0.91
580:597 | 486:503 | 0.99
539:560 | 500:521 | 0.94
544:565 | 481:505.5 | 0.86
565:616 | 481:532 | 0.97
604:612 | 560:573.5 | 1.27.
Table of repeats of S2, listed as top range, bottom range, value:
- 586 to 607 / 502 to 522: 0.97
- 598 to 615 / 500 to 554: 0.99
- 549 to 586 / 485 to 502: 0.90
